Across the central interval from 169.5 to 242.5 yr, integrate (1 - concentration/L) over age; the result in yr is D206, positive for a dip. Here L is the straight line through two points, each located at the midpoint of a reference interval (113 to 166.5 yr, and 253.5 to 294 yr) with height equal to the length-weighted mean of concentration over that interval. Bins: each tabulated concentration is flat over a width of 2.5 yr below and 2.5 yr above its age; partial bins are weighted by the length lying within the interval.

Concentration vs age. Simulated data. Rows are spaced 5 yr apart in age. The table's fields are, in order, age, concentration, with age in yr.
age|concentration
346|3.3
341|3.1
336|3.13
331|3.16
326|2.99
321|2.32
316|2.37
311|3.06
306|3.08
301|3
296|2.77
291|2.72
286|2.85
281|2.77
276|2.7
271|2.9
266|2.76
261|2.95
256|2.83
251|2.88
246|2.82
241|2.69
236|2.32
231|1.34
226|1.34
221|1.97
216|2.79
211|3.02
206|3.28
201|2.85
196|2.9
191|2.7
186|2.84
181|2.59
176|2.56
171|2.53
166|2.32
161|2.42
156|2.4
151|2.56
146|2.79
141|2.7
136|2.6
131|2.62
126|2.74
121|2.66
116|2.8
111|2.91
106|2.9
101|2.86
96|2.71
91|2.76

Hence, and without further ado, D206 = 5.27 yr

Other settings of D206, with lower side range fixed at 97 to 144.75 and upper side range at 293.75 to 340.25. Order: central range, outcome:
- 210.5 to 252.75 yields 7.72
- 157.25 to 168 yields 1.57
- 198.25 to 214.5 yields -1.28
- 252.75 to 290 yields 0.45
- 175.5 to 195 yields 0.67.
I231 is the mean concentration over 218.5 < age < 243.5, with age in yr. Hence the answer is 1.93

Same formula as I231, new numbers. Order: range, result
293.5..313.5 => 2.98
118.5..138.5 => 2.66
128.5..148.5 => 2.68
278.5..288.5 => 2.81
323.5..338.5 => 3.09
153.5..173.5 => 2.42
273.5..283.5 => 2.74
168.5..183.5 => 2.56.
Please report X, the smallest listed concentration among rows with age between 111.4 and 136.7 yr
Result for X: 2.6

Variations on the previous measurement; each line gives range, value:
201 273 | 1.34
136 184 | 2.32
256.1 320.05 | 2.37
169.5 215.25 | 2.53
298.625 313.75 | 3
